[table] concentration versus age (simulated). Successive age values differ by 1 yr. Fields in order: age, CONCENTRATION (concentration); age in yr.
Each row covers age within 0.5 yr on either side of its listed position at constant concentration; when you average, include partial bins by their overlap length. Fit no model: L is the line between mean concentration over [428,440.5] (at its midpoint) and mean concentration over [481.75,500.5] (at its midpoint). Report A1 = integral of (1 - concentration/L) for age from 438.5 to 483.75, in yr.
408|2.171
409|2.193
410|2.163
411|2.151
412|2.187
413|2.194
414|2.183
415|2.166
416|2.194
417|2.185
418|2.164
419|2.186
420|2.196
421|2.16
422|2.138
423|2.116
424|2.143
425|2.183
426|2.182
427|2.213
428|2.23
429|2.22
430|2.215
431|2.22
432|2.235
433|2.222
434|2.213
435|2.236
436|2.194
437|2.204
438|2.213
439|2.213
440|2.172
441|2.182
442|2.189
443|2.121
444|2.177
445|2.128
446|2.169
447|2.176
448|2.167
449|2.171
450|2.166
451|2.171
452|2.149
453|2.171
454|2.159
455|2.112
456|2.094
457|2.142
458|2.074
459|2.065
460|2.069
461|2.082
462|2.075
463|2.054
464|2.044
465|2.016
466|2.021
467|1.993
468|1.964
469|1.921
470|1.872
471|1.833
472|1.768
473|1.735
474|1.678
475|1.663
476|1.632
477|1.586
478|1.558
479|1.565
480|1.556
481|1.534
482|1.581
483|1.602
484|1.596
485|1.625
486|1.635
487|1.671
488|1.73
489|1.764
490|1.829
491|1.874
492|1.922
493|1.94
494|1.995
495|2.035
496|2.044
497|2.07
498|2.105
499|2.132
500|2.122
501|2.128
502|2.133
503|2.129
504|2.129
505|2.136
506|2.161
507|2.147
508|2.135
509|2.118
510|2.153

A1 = 1.9 yr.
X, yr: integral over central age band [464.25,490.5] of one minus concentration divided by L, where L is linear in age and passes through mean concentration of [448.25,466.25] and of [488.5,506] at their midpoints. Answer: 4.3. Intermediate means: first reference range 2.1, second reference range 2.03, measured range 1.73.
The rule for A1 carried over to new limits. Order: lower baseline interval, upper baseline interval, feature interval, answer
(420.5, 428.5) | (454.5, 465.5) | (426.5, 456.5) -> -0.8 yr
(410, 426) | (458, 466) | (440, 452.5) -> -0.4 yr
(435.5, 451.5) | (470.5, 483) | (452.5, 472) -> -1.7 yr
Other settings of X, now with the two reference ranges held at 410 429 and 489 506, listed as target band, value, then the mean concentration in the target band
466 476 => 1.25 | 1.83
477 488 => 2.49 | 1.6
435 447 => -0.23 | 2.18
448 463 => -0.05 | 2.12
